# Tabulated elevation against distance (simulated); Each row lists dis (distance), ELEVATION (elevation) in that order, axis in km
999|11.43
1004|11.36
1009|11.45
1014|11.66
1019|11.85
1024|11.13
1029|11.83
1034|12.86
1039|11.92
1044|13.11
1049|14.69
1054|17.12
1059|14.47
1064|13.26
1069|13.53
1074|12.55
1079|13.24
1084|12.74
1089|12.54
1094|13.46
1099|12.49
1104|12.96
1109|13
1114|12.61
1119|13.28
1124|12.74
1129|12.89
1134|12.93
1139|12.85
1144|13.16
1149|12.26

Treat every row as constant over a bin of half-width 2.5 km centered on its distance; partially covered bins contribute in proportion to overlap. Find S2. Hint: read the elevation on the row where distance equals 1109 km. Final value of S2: 13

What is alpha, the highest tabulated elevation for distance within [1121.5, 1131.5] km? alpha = 12.89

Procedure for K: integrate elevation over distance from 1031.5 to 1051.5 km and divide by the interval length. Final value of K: 13.1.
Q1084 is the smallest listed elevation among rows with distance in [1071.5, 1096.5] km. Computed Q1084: 12.54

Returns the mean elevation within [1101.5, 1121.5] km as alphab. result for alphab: 13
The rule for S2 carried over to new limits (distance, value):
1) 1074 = 12.55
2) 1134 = 12.93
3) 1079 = 13.24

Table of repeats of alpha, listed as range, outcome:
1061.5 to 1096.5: 13.53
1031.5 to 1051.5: 14.69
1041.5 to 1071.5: 17.12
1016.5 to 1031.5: 11.85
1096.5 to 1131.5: 13.28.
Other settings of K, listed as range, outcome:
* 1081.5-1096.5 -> 12.9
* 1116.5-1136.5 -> 13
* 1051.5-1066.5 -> 14.9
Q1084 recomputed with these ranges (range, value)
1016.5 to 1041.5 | 11.13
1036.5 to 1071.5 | 11.92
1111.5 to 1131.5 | 12.61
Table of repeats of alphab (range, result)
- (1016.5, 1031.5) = 11.6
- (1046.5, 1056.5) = 15.9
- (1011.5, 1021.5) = 11.8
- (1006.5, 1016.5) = 11.6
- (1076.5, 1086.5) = 13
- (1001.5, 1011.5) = 11.4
